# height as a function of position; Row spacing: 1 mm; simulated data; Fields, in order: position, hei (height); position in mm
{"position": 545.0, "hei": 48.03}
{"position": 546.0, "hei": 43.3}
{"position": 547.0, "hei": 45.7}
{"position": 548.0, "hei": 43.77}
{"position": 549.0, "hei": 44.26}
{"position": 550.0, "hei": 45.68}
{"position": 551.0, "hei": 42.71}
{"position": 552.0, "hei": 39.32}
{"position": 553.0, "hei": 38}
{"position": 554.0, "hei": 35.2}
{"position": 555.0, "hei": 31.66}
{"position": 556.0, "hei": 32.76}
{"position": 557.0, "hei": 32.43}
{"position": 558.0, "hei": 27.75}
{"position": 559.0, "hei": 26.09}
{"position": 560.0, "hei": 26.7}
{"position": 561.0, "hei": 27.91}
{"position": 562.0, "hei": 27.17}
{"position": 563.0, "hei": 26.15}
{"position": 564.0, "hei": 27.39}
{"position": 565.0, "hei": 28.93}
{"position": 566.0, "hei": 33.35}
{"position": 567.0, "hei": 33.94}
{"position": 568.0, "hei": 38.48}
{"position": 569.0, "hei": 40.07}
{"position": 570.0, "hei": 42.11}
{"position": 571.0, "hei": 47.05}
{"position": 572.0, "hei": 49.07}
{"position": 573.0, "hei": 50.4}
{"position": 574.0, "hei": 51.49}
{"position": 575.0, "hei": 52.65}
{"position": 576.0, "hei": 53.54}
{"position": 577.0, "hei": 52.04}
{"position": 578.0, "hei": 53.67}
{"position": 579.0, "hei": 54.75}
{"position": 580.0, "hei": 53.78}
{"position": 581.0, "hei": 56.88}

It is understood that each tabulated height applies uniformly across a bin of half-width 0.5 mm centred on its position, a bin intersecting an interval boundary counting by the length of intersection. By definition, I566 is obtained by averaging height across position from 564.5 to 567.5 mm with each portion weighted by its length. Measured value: 32.1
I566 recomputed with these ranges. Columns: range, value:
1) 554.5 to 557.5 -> 32.3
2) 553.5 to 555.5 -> 33.4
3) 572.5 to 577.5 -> 52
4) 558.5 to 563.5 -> 26.8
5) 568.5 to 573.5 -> 45.7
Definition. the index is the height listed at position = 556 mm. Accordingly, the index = 32.76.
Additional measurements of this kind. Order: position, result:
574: 51.49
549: 44.26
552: 39.32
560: 26.7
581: 56.88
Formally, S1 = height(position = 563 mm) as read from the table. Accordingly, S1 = 26.15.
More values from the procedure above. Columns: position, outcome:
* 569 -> 40.07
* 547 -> 45.7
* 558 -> 27.75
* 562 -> 27.17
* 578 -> 53.67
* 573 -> 50.4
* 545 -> 48.03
